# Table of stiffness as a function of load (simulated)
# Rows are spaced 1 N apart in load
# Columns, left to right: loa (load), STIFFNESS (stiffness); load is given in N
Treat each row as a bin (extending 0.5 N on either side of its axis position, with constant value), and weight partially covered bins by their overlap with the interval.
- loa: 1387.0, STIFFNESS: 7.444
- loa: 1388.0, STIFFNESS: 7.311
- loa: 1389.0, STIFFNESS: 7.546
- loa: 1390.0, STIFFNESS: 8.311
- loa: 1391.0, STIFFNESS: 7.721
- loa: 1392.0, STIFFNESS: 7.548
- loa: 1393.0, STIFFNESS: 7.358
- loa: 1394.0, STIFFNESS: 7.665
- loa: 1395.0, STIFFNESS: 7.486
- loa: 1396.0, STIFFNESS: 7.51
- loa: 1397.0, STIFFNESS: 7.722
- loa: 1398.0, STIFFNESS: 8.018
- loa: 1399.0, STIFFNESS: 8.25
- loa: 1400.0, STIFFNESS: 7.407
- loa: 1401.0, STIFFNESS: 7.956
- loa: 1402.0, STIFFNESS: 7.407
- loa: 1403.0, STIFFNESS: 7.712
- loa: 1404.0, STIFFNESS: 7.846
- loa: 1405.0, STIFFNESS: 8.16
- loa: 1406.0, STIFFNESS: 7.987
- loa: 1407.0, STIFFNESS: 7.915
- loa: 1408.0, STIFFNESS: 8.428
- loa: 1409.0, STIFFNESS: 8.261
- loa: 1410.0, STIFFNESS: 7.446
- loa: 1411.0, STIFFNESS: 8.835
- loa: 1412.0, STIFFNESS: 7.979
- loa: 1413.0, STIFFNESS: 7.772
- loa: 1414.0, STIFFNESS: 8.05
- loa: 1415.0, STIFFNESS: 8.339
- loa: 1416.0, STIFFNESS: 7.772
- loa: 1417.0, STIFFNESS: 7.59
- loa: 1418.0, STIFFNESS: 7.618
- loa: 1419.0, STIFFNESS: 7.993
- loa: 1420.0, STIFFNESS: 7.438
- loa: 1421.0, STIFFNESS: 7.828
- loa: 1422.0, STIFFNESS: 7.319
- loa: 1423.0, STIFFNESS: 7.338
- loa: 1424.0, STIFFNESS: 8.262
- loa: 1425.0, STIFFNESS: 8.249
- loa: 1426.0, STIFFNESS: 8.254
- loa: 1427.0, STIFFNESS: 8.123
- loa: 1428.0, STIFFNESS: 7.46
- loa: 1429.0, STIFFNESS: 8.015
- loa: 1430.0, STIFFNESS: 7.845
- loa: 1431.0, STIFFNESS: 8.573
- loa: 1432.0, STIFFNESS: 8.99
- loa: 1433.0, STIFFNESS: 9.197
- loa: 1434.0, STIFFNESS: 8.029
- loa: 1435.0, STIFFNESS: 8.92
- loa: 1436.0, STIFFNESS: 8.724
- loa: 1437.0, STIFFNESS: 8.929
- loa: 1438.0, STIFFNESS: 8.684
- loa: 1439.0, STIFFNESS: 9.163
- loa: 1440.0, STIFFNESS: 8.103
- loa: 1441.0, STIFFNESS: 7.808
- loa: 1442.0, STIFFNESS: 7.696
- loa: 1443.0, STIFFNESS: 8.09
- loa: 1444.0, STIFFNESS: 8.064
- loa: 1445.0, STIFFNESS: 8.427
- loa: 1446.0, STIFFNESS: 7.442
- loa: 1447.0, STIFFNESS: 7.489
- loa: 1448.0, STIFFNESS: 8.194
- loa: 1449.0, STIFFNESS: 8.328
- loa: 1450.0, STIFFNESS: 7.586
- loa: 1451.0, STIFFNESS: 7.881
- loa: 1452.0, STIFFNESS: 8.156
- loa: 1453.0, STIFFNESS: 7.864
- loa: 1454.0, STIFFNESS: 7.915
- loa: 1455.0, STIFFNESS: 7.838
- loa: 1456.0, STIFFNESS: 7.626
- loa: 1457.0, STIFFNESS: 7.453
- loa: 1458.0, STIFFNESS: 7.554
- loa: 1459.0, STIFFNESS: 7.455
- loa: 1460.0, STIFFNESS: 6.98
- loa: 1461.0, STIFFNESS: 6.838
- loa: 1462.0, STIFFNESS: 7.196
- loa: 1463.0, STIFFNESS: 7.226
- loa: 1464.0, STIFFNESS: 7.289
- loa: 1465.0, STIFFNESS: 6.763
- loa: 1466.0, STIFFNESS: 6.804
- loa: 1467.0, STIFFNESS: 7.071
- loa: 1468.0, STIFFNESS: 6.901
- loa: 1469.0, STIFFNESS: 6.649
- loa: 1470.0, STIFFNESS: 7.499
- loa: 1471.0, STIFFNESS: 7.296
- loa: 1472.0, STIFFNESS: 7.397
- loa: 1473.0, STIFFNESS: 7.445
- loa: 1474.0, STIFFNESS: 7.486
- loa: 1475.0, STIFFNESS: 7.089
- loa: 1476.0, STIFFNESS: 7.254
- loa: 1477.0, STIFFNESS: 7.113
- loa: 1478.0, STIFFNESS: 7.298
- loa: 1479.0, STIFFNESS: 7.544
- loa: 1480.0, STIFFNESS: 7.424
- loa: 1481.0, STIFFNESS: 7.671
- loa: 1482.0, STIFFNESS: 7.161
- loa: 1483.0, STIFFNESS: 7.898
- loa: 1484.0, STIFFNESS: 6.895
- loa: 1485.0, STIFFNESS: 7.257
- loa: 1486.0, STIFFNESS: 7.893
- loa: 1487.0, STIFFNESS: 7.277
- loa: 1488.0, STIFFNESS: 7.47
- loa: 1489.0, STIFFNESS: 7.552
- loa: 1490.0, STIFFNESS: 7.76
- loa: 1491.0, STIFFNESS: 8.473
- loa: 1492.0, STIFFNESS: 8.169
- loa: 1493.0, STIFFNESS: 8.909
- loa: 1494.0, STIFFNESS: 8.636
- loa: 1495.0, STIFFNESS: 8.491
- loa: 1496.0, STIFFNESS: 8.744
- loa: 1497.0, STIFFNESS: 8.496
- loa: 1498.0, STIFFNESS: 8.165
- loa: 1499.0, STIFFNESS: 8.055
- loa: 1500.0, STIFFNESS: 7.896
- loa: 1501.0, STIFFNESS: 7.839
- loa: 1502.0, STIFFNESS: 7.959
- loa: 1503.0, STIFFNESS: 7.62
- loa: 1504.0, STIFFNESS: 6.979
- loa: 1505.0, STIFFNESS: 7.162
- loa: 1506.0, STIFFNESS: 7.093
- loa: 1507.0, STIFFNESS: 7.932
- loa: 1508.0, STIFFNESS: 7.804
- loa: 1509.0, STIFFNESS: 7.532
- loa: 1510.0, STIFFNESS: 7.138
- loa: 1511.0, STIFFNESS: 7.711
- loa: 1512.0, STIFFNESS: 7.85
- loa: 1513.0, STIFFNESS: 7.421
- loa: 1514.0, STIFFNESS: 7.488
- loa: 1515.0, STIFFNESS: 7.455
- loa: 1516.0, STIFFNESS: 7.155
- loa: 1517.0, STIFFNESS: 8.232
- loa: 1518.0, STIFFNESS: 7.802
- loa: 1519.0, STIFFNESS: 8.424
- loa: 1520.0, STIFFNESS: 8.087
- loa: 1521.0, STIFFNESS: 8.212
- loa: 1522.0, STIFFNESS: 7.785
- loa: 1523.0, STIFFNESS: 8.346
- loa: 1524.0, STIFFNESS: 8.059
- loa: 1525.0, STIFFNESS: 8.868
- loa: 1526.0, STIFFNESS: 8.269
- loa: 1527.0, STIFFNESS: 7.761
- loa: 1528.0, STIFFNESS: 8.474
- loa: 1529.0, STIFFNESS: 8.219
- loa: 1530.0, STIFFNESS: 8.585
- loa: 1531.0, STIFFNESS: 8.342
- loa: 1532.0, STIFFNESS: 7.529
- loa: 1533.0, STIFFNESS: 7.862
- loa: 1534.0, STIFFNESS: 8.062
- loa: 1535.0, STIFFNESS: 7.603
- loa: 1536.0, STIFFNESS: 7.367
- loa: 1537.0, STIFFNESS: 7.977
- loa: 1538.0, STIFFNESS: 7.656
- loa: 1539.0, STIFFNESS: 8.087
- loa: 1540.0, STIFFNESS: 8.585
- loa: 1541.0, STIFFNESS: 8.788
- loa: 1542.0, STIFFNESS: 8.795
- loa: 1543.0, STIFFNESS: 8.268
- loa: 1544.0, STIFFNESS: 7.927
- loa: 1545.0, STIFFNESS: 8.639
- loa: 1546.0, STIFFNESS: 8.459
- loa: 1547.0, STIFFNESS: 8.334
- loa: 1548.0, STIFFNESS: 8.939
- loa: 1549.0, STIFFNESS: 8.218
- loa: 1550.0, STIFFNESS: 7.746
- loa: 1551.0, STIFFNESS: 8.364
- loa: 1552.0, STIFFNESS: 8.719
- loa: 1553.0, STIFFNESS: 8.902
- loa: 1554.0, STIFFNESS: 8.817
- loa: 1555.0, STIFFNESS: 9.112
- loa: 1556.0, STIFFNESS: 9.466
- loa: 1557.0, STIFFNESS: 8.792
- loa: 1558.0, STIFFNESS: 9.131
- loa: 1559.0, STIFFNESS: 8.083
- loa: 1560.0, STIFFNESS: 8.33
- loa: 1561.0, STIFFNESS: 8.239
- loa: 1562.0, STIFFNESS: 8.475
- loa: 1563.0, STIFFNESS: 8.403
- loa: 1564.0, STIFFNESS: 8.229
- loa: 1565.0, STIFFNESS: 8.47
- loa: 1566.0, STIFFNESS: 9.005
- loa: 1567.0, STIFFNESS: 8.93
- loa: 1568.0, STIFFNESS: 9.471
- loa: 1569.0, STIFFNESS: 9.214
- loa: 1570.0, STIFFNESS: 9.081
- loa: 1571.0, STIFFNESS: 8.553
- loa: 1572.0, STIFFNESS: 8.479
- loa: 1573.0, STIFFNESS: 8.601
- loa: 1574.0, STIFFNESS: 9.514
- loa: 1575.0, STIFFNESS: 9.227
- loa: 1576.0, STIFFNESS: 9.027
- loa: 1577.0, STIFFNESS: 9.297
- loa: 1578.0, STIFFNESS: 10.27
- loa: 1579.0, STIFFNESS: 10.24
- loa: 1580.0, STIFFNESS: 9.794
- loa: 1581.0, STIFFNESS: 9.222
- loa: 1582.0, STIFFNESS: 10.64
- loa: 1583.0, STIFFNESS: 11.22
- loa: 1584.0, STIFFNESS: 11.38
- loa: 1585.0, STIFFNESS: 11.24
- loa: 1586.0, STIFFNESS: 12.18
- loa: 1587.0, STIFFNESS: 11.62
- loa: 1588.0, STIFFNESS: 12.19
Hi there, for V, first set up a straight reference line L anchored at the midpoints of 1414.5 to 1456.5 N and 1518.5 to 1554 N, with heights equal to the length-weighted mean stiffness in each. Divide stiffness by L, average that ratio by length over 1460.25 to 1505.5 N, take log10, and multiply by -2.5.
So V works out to 0.08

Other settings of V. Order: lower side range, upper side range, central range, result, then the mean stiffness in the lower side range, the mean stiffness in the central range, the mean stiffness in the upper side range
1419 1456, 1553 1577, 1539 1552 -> 0.04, 8.11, 8.42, 8.82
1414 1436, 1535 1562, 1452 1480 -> 0.12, 8.07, 7.31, 8.44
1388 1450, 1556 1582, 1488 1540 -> 0.09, 8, 7.94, 9.01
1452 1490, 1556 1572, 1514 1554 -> 0.01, 7.35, 8.18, 8.71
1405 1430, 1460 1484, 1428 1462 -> -0.06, 7.93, 8.03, 7.22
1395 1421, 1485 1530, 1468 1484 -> 0.08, 7.89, 7.32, 7.92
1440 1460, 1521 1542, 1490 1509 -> 0.00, 7.82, 8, 8.13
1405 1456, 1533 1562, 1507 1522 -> 0.08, 8.08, 7.74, 8.4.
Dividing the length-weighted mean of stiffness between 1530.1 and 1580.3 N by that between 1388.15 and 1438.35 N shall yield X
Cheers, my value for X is 1.1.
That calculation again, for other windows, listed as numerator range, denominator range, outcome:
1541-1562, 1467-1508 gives 1.12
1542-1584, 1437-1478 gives 1.18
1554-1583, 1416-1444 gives 1.11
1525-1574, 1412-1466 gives 1.07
